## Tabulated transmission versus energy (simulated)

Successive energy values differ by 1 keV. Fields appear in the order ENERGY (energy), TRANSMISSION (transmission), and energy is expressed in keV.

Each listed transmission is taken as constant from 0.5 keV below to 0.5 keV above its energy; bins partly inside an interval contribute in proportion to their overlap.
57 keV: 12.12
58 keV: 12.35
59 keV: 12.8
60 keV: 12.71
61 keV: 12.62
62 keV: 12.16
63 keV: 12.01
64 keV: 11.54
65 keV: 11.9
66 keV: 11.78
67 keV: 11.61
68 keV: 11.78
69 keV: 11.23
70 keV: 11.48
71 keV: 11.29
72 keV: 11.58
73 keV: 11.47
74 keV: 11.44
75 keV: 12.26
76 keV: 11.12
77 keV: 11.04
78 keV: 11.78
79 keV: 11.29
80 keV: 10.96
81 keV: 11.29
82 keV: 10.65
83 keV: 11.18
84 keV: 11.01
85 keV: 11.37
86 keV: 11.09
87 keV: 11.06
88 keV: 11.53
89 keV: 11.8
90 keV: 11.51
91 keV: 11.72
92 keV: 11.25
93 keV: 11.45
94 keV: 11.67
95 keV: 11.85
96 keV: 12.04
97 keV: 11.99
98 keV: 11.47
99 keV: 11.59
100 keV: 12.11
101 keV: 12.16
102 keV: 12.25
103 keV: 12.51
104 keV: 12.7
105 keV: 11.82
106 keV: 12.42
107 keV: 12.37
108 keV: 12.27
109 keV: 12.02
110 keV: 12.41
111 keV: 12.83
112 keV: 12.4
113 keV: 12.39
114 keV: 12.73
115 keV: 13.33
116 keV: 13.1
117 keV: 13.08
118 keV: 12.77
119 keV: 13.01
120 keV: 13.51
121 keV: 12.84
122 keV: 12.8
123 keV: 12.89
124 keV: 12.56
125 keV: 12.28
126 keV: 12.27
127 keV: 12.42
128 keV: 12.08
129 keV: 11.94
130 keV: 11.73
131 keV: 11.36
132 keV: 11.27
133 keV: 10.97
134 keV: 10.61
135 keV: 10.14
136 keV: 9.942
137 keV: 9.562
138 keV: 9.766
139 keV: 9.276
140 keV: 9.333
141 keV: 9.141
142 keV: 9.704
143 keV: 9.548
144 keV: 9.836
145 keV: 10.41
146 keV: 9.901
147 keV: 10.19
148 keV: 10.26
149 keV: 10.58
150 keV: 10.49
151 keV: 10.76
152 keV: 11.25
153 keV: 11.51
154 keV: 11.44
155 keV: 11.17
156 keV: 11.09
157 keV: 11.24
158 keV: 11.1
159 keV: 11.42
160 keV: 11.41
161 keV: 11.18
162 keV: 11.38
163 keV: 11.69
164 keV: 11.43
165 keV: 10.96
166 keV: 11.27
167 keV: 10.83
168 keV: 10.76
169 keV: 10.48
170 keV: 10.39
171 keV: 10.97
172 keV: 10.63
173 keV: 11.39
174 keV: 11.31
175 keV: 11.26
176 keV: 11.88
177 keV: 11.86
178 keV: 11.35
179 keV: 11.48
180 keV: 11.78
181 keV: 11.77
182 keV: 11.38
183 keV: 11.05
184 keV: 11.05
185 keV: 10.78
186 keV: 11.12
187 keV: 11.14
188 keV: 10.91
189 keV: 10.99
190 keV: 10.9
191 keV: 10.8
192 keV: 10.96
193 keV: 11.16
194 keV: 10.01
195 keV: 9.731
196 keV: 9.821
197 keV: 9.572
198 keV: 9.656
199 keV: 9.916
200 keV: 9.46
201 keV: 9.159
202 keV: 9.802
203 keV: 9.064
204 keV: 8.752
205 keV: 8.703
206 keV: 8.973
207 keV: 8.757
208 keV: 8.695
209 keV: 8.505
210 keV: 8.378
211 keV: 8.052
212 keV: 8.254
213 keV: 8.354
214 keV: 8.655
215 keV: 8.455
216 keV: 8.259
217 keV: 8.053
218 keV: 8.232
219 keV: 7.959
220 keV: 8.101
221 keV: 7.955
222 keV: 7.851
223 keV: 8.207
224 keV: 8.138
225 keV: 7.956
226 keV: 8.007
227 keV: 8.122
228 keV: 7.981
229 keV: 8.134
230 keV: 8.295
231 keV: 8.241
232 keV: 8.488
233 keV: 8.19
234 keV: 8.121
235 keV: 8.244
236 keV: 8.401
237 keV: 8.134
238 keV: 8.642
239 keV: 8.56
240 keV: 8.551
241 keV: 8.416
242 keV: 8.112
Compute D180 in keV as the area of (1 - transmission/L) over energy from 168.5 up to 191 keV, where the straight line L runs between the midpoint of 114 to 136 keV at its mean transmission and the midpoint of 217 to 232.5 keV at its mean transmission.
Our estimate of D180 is -2.8 keV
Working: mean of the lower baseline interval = 12.2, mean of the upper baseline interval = 8.11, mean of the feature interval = 11.2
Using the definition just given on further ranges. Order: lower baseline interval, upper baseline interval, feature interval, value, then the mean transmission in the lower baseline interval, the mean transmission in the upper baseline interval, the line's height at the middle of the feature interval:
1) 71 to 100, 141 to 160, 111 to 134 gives -3.0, 11.5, 10.6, 11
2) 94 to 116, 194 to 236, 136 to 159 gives 1.0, 12.3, 8.58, 10.8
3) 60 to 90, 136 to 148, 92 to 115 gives -3.0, 11.5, 9.73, 10.8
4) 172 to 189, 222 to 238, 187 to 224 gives 2.3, 11.3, 8.18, 9.73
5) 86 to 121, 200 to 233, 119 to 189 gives -4.3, 12.2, 8.4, 10.5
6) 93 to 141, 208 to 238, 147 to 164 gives -0.9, 11.9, 8.21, 10.6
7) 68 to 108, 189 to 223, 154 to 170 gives -1.8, 11.6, 9.08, 10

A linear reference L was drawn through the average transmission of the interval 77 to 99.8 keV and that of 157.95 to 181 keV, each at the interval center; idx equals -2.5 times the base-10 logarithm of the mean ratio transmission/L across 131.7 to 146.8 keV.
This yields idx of 0.14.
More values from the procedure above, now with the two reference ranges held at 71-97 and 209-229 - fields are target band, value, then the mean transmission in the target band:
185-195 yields -0.22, 10.8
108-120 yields -0.19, 12.7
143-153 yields -0.06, 10.4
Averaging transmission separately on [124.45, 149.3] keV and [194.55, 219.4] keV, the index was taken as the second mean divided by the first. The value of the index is 0.84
